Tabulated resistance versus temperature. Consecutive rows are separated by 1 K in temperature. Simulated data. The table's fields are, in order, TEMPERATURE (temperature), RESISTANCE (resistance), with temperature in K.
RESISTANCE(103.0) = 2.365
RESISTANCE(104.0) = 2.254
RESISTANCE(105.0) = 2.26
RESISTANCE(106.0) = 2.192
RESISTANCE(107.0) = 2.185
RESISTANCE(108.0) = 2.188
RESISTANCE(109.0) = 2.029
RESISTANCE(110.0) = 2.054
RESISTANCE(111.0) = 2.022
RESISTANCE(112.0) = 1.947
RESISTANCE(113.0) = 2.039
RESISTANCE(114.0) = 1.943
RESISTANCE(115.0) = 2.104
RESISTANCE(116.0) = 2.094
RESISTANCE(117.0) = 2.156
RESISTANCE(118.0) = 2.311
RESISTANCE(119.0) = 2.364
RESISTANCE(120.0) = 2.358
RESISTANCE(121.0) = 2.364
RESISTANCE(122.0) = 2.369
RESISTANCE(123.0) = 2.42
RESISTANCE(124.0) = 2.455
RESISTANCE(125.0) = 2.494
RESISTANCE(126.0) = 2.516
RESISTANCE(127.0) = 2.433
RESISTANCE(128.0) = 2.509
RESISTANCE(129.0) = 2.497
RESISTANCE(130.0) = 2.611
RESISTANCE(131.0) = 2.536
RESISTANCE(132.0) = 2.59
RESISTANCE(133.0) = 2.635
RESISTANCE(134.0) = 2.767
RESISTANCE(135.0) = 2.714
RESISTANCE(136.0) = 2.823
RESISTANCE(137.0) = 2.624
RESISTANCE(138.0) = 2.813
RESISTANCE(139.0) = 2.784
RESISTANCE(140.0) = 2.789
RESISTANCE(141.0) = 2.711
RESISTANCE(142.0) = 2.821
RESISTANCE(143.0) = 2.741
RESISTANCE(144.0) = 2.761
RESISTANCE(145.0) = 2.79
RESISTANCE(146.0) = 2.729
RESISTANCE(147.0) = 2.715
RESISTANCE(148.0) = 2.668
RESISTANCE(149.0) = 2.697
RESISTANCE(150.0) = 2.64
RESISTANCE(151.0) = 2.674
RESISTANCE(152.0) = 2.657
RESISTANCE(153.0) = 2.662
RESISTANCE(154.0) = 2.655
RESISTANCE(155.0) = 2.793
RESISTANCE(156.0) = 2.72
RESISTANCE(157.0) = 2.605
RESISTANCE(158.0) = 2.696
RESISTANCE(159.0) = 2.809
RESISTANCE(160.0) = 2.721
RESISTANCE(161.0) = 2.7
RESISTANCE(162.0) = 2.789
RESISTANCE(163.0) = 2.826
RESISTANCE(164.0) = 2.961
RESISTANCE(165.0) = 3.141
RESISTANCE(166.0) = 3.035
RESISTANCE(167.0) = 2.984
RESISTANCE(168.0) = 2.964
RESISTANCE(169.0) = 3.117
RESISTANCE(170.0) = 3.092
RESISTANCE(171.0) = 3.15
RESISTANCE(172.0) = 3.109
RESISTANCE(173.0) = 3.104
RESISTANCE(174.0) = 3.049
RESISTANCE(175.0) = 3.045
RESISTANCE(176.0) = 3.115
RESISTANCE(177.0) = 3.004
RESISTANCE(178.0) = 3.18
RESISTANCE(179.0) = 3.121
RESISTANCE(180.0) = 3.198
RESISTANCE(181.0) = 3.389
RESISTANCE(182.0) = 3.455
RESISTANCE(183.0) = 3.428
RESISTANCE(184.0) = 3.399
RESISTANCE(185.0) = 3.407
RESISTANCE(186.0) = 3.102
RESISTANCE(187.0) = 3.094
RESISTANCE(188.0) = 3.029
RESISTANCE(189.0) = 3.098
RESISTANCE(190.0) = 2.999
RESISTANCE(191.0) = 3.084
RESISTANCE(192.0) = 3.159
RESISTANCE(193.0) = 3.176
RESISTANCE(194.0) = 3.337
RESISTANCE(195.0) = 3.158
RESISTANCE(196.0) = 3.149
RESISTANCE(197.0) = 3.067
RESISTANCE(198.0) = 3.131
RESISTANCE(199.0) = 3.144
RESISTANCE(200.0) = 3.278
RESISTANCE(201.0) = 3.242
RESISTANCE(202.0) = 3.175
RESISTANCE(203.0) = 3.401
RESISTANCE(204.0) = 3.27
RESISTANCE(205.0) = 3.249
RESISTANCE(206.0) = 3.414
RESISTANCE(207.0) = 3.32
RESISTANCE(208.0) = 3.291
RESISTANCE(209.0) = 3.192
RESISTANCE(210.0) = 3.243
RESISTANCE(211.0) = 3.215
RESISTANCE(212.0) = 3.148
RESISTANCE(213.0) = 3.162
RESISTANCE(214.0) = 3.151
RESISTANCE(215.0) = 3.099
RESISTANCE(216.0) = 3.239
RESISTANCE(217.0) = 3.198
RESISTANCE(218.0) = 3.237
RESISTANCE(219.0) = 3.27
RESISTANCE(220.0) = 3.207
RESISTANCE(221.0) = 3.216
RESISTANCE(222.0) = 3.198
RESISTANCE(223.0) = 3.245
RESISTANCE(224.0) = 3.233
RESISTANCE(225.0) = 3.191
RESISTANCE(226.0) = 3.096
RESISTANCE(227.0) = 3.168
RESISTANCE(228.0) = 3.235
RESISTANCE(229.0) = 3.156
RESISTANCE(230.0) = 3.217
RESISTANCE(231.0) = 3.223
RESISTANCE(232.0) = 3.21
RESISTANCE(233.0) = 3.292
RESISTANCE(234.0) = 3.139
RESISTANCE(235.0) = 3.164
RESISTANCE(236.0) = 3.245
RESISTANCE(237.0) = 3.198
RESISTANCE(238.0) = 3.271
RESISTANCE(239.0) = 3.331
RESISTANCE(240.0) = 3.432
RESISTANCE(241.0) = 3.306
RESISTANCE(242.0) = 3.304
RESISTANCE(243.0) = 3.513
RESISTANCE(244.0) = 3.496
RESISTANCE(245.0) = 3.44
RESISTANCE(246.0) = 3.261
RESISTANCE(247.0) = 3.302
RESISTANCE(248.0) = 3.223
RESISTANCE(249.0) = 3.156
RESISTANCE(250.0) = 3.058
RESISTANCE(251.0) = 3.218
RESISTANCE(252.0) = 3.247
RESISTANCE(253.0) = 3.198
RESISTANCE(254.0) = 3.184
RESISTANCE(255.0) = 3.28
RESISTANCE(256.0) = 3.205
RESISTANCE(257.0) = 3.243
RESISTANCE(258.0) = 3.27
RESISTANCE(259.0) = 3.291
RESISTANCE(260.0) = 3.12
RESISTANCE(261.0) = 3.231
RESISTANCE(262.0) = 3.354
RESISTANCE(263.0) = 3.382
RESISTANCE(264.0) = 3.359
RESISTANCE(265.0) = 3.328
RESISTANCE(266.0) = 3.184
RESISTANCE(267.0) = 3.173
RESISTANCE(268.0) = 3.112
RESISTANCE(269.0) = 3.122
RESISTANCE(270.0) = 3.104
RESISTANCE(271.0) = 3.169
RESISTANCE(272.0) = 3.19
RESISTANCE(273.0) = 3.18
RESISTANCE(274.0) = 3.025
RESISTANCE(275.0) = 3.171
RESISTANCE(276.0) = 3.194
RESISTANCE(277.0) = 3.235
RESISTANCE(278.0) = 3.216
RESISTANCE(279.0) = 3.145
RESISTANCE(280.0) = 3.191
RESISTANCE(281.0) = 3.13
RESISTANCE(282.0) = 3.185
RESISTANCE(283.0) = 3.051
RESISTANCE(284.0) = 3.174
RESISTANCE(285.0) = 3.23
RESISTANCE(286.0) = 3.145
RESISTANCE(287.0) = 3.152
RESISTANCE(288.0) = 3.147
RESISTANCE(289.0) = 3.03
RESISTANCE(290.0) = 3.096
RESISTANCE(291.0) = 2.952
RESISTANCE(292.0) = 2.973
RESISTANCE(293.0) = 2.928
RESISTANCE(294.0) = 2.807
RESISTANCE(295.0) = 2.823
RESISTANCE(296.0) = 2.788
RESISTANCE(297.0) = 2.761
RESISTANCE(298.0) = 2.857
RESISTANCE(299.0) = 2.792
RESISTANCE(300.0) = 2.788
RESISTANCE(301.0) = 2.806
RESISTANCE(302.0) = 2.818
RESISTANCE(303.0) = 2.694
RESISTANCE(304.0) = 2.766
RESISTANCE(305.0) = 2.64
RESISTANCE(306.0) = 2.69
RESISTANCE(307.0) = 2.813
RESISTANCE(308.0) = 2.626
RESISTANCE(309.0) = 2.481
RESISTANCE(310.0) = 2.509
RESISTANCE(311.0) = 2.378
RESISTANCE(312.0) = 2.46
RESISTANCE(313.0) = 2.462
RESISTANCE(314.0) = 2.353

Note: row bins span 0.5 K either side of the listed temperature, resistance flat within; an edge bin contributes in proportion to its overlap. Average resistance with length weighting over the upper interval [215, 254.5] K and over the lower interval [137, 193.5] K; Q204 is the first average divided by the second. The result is 1.10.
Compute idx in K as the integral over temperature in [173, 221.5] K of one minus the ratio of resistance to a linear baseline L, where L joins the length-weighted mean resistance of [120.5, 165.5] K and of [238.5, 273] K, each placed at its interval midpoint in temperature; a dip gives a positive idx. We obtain -4.1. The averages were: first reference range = 2.68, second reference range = 3.26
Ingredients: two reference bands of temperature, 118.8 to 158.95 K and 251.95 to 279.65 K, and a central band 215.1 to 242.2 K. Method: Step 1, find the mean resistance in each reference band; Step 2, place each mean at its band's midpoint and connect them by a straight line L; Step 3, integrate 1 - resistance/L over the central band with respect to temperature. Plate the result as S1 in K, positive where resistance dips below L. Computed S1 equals -1.7 K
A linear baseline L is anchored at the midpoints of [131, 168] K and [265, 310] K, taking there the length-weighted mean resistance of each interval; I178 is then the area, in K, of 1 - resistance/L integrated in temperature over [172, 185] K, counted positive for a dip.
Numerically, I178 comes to -1.9 K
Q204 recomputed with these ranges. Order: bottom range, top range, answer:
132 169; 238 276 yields 1.17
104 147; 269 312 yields 1.21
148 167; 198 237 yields 1.16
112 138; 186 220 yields 1.32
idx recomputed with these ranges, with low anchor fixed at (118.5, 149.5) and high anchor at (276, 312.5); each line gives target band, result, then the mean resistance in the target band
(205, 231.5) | -4.3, 3.21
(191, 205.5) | -2.5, 3.21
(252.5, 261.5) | -1.2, 3.22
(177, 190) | -2.5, 3.22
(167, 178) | -1.6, 3.08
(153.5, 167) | -0.7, 2.81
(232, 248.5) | -2.9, 3.3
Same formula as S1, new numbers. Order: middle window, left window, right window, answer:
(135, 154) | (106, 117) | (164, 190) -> -0.9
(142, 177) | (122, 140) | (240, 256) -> -1.1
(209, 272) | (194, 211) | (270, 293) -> -1.0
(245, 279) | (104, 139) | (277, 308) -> -4.4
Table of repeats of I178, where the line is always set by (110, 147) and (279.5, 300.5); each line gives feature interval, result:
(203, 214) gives -2.05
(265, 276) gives -0.81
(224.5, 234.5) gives -1.37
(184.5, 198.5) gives -2.37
